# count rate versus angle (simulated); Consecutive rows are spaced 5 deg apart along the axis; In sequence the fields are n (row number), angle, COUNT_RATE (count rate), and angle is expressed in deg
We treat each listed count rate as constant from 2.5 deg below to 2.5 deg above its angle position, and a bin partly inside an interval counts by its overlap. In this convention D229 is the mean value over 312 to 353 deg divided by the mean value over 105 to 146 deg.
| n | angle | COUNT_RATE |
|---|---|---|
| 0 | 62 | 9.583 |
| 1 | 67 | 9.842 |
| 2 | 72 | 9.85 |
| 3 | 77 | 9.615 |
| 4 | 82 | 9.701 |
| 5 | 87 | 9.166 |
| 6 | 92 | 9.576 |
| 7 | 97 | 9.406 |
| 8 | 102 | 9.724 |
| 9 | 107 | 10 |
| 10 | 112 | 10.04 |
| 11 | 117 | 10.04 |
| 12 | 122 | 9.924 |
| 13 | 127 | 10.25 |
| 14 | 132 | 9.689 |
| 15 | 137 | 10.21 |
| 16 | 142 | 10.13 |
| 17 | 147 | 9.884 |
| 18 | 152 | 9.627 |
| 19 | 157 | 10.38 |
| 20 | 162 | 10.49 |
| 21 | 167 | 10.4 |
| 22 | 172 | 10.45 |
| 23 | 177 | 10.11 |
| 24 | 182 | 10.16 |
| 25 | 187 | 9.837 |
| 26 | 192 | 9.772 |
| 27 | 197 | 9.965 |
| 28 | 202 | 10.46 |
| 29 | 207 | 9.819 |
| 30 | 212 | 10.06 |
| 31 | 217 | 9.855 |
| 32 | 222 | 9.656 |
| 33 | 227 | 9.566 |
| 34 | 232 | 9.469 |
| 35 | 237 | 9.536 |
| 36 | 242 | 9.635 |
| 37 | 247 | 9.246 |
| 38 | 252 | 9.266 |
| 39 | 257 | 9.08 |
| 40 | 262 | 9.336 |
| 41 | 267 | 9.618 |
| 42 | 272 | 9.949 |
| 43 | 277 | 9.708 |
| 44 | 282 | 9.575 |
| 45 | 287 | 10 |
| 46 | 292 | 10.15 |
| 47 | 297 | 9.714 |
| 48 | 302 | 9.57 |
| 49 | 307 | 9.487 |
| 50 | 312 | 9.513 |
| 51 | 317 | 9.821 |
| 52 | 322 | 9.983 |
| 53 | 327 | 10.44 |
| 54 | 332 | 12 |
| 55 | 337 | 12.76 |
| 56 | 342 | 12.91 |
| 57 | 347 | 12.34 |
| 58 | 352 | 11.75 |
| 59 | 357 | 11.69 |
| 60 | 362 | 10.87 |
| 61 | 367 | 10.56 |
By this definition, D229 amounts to 1.13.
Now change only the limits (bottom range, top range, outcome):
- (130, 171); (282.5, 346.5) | 1.04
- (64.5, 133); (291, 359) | 1.11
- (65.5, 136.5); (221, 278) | 0.97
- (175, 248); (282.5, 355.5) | 1.09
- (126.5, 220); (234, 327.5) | 0.96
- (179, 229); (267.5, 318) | 0.98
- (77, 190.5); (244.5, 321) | 0.97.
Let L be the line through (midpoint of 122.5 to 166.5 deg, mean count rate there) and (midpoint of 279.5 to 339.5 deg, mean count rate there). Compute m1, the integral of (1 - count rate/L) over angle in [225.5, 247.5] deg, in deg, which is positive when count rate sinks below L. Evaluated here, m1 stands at 1.4 deg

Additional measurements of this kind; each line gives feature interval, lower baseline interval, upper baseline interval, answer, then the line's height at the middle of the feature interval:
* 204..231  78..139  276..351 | 1.1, 10.2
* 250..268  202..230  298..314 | 0.7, 9.7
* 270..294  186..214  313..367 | 2.1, 10.8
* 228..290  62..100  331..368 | 8.8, 11.1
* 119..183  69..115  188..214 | -1.8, 9.86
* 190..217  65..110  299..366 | 0.7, 10.3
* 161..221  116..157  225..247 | -2.2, 9.73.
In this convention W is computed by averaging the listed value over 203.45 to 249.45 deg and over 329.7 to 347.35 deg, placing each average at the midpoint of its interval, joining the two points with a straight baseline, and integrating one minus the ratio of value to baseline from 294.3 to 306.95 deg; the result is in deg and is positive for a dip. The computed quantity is 2.13 deg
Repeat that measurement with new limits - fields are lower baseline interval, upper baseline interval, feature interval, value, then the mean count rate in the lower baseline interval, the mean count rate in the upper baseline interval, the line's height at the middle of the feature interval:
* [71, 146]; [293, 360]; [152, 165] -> -0.3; 9.82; 10.9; 10.1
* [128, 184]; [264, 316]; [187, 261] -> 2.0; 10.1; 9.73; 9.93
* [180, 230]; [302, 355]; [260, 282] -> 1.8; 9.91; 11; 10.5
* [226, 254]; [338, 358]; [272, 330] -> 6.2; 9.45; 12.3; 11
